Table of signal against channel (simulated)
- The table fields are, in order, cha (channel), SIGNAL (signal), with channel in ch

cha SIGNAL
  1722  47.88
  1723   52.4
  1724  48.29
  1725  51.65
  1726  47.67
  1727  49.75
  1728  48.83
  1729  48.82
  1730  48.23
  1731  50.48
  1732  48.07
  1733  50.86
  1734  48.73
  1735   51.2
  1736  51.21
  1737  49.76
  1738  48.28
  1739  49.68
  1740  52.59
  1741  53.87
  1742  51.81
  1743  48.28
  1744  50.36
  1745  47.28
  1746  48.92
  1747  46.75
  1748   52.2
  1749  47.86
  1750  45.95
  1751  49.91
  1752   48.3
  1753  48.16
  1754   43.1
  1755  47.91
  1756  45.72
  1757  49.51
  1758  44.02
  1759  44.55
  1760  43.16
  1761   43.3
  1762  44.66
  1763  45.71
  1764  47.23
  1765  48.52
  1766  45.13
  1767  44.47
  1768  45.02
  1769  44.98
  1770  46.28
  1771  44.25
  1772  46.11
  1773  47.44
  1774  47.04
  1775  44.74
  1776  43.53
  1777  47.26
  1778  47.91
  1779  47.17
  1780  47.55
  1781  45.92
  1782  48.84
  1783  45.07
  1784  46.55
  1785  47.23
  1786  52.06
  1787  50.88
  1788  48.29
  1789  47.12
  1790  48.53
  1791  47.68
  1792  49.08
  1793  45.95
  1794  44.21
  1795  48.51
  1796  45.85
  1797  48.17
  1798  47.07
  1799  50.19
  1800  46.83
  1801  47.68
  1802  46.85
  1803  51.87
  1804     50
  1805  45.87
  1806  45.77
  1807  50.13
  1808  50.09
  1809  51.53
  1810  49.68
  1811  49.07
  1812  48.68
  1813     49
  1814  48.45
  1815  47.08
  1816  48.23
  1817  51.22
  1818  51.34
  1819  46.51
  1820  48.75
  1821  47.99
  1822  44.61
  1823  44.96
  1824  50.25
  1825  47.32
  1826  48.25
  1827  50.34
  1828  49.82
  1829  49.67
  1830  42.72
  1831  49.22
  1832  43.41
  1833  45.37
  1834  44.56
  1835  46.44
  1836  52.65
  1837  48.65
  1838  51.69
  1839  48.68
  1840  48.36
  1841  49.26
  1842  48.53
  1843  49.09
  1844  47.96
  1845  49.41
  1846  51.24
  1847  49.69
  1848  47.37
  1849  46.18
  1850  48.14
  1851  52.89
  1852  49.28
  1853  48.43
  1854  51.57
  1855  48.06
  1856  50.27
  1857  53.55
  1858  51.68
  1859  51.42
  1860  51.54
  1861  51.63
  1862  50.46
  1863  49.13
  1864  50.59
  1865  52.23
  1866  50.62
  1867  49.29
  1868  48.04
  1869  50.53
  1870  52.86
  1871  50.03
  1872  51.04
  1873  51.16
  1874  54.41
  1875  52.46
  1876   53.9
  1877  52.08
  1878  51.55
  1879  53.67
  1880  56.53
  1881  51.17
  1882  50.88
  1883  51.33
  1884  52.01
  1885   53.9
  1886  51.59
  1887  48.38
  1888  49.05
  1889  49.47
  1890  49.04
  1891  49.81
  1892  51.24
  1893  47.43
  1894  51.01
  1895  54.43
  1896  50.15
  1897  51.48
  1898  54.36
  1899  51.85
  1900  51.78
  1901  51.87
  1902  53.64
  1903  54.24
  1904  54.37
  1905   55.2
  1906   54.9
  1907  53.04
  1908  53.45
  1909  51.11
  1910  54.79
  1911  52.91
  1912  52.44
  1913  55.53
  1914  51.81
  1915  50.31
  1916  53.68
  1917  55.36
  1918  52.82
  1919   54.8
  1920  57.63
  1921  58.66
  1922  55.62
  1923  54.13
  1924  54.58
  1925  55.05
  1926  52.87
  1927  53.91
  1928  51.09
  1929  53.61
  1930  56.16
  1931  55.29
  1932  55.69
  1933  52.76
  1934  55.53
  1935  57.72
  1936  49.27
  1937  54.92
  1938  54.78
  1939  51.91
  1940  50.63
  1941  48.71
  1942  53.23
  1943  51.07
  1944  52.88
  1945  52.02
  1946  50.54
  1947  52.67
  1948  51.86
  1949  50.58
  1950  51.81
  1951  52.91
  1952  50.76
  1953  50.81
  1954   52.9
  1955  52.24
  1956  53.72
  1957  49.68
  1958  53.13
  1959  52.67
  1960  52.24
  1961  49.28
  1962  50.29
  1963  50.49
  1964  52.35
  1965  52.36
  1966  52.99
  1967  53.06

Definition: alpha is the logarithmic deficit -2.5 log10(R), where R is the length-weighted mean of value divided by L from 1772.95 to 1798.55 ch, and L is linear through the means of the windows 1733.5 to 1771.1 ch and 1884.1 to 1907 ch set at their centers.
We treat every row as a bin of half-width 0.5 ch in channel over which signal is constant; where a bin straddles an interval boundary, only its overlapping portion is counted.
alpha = 0.03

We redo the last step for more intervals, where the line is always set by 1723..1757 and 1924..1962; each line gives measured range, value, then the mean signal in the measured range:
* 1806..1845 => 0.05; 48.4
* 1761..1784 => 0.08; 46.1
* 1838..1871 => 0.02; 50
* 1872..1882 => -0.03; 52.8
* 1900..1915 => -0.03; 53.4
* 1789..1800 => 0.06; 47.5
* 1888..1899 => 0.02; 50.8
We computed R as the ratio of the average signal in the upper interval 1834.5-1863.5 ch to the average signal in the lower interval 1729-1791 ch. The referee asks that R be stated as 1.0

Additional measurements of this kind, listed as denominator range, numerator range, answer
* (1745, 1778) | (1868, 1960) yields 1.14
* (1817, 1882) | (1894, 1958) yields 1.07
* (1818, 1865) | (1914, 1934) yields 1.11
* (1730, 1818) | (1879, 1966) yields 1.10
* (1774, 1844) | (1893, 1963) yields 1.10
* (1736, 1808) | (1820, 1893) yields 1.05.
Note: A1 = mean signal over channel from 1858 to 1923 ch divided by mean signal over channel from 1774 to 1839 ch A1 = 1.09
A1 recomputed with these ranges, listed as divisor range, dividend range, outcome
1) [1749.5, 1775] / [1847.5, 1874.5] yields 1.10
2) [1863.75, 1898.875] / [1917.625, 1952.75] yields 1.04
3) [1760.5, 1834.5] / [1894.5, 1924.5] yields 1.13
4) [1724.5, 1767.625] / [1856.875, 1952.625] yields 1.09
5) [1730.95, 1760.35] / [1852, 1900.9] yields 1.05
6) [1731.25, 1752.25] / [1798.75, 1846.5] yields 0.98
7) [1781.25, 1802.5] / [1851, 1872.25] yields 1.06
